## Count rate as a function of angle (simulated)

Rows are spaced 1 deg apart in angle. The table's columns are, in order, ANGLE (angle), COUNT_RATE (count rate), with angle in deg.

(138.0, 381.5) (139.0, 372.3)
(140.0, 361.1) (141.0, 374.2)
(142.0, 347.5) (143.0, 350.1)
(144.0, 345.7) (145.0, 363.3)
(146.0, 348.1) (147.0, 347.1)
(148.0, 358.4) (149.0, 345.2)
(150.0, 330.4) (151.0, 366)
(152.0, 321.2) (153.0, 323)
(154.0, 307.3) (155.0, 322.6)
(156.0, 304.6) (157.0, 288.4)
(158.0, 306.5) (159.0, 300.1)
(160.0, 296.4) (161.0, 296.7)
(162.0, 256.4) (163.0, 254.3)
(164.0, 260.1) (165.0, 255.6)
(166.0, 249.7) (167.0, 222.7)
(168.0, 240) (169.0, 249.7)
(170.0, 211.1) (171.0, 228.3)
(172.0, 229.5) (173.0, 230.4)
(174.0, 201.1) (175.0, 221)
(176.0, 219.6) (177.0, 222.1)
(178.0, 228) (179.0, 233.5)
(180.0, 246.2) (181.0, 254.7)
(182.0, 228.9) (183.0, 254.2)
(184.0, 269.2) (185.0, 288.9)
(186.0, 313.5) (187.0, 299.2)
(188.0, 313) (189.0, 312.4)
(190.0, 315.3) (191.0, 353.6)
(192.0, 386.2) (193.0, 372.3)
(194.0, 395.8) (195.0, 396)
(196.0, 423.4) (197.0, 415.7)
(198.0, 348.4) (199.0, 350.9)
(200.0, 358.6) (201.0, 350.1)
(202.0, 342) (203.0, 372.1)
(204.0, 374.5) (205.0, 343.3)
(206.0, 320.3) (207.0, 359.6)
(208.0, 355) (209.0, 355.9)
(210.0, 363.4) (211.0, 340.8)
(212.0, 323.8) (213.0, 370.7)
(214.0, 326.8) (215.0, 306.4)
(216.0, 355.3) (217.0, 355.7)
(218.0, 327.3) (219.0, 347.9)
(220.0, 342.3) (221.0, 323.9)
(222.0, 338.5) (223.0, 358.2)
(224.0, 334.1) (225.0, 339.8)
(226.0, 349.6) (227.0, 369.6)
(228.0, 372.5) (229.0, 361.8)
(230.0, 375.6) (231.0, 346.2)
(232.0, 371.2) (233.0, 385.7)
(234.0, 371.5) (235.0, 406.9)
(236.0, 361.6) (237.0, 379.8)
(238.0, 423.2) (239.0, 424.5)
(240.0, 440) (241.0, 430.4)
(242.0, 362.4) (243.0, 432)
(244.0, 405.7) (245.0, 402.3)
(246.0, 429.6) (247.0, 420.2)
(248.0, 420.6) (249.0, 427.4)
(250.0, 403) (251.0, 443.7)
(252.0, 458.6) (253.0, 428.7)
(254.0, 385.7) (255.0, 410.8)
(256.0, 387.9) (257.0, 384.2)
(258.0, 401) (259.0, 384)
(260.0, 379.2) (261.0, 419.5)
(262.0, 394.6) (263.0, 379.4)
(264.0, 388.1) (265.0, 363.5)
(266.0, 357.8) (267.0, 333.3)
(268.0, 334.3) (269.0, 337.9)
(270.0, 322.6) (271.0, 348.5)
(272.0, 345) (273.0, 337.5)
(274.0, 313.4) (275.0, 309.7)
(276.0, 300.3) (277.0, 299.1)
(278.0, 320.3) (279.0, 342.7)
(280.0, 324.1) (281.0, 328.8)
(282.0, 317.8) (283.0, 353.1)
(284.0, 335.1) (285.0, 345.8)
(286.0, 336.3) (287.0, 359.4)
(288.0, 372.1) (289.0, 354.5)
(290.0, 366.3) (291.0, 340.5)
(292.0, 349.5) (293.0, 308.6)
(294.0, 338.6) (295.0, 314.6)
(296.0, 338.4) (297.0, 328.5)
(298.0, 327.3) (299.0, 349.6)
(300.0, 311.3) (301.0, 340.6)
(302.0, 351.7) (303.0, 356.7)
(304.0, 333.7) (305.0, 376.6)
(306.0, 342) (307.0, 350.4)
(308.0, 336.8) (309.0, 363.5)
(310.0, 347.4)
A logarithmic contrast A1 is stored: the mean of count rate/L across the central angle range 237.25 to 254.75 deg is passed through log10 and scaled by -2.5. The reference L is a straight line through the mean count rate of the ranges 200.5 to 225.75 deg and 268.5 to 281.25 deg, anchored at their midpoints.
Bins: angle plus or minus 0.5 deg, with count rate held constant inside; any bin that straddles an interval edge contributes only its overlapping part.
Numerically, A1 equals -0.24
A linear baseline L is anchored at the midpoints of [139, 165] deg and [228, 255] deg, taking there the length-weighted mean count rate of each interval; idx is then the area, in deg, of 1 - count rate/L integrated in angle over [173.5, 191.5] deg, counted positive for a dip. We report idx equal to 4.4 deg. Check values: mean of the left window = 323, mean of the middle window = 265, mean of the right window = 403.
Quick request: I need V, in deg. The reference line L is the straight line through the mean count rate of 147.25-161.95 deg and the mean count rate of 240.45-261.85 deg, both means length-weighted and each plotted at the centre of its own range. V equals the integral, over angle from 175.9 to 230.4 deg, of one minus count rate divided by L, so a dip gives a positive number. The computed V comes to 4.8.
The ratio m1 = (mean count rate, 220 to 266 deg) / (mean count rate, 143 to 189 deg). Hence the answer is 1.4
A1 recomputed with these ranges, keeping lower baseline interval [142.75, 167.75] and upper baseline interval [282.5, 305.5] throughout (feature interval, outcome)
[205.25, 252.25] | -0.148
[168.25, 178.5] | 0.358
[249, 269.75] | -0.165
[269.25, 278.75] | 0.050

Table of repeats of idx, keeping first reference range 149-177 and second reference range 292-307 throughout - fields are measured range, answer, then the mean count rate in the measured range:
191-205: -4.19 deg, 374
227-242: -4.01 deg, 388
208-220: -1.94 deg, 344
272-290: -0.26 deg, 334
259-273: -1.77 deg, 362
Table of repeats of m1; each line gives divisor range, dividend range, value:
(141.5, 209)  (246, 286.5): 1.20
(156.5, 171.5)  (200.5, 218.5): 1.33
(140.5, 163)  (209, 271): 1.16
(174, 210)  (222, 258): 1.24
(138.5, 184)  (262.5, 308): 1.19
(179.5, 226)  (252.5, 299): 1.04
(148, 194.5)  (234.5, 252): 1.47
